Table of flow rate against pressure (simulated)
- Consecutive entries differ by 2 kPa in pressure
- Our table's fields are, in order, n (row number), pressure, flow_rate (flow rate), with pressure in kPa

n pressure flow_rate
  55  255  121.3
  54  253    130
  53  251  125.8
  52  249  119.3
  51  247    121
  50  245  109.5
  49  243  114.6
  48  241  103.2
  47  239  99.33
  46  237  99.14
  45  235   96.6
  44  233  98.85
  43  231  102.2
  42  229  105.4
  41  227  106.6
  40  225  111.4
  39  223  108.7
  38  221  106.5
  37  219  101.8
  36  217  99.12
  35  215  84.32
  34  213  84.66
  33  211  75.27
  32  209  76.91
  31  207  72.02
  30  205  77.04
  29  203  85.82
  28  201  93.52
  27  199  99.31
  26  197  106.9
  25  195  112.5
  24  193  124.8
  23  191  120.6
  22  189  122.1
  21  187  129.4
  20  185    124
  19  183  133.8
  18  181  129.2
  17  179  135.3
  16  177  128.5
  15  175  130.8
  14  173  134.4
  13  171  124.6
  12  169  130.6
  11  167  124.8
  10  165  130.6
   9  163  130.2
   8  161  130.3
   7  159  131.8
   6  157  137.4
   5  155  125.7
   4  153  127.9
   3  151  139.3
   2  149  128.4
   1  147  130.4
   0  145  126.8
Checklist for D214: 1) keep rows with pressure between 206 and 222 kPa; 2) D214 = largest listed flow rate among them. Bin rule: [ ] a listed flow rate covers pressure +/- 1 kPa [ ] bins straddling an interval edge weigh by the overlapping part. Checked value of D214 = 106.5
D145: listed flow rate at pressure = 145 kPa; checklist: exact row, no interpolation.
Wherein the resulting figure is 126.8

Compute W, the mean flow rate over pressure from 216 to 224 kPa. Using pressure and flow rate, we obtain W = 104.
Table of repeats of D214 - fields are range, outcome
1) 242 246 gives 114.6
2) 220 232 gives 111.4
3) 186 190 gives 129.4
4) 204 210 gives 77.04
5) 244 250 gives 121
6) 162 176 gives 134.4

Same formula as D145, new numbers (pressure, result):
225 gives 111.4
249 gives 119.3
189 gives 122.1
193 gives 124.8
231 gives 102.2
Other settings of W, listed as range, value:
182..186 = 129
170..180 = 131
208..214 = 78.9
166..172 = 127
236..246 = 105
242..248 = 115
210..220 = 89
